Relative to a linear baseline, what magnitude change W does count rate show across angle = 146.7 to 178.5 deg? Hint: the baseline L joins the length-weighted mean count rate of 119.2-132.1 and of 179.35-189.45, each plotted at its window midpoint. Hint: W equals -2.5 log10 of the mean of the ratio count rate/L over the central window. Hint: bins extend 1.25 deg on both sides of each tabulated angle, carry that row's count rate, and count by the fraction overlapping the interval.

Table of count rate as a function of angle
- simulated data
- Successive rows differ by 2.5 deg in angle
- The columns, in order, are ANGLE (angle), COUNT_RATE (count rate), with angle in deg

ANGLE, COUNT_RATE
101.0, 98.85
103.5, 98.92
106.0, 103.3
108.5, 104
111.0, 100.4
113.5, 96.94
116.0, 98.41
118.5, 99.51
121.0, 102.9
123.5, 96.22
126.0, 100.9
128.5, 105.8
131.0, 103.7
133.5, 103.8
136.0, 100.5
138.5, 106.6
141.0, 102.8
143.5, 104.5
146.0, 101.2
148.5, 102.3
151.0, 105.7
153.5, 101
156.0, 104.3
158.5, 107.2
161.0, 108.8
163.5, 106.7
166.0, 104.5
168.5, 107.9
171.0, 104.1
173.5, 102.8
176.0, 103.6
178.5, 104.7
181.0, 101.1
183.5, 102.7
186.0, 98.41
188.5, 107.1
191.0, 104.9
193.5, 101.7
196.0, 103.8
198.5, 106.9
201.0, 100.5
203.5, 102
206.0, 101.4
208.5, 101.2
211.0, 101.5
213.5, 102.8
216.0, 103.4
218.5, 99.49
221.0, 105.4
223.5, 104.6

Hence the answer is -0.03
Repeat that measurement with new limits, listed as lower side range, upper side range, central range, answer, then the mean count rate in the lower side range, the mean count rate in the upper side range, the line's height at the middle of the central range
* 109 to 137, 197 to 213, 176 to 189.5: -0.01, 101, 102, 102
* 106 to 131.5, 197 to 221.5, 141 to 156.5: -0.02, 101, 102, 101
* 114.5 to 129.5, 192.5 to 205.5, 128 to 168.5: -0.03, 100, 103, 101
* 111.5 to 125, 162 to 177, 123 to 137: -0.02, 98.9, 105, 100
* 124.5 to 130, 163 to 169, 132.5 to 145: 0.00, 103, 106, 104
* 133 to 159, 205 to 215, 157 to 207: -0.02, 104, 102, 103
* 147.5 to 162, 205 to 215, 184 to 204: -0.01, 105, 102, 103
